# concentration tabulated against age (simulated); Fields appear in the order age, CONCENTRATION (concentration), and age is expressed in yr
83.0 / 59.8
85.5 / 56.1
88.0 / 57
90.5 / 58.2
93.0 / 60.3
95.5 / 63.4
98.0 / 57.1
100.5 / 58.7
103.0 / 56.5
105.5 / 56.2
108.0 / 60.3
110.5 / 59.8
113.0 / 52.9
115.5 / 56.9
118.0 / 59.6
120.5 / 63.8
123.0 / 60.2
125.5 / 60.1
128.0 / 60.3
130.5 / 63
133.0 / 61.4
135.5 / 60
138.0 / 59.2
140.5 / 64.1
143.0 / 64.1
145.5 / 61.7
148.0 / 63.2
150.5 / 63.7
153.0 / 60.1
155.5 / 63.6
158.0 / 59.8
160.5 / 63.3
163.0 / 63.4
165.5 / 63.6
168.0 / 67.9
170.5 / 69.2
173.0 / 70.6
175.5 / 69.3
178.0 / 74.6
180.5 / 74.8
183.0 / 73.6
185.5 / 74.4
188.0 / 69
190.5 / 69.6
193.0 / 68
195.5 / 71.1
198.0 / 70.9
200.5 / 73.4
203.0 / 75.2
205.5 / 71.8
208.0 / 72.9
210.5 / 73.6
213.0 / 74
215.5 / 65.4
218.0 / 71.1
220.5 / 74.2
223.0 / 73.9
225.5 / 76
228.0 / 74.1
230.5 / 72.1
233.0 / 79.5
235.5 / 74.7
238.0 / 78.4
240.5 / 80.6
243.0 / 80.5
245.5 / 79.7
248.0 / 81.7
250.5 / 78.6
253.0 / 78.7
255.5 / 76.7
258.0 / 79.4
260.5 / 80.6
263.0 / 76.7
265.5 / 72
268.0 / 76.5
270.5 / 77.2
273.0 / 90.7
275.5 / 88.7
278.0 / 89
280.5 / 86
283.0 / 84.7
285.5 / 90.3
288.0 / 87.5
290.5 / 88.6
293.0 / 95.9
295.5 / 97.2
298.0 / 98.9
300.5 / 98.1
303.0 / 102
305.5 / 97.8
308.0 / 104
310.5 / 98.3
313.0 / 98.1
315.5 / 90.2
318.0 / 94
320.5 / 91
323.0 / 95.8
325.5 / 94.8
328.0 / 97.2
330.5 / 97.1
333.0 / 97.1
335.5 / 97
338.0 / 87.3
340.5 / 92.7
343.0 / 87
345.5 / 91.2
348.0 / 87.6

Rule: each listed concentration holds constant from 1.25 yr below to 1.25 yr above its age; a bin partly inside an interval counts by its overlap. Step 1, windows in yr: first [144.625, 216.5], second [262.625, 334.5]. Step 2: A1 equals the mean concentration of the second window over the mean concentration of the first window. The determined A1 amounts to 1.3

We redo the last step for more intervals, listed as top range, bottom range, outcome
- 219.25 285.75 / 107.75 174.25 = 1.28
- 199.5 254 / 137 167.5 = 1.20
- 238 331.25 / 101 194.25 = 1.38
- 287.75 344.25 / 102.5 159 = 1.57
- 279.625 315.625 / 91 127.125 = 1.61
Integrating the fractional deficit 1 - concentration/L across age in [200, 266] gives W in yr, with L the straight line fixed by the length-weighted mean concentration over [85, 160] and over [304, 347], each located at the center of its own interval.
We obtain 2.6 yr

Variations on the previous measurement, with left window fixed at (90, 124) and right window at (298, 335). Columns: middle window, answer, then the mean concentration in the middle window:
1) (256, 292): 2.4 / 83.4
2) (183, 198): 0.7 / 70.7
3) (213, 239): 2.1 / 73.9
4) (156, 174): 1.1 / 65.3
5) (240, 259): 1.2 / 79.4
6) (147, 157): 0.7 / 62.6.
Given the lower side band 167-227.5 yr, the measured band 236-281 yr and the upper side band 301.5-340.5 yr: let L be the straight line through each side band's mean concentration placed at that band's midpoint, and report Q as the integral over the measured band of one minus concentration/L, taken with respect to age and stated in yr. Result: 1.81 yr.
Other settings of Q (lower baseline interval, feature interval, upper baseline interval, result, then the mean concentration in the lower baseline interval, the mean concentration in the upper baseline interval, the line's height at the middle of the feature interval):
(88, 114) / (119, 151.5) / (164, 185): 1.1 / 58.3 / 70.5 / 64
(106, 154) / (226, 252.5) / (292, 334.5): 1.4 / 60.7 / 96.9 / 82.3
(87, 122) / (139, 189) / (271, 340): 1.8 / 58.6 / 93.8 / 69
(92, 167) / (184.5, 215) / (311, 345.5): 0.2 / 60.7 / 93.8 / 72.4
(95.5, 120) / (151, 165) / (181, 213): 0.8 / 58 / 72.1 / 66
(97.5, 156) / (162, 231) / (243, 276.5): -0.9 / 60.3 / 79.7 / 70.5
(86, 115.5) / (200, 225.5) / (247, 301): 0.9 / 58.1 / 85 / 75.5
